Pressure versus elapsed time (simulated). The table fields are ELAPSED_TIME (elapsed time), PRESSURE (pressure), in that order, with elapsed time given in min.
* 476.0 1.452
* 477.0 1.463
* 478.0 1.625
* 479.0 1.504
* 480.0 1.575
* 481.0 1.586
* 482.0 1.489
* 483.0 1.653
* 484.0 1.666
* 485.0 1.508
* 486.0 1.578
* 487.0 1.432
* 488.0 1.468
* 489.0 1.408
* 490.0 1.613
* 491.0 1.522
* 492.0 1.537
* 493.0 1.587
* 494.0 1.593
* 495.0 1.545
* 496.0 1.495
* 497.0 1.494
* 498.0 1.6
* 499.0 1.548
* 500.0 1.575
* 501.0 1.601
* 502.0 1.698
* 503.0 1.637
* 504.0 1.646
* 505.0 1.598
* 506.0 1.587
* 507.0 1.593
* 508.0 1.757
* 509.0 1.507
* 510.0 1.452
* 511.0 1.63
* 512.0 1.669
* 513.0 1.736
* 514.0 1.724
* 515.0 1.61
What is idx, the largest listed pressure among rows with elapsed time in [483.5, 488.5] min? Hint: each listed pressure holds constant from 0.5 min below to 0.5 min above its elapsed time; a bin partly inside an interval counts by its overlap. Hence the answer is 1.666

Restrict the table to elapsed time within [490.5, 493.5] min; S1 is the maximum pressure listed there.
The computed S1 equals 1.587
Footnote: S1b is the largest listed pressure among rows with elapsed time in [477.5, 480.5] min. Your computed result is 1.625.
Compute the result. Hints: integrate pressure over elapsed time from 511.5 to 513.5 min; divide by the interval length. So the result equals 1.7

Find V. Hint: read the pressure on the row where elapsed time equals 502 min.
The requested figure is 1.698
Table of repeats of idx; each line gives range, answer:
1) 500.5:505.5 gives 1.698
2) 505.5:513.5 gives 1.757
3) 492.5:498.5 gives 1.6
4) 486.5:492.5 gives 1.613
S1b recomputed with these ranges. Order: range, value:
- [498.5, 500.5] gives 1.575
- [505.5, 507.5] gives 1.593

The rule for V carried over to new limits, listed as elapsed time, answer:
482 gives 1.489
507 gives 1.593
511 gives 1.63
